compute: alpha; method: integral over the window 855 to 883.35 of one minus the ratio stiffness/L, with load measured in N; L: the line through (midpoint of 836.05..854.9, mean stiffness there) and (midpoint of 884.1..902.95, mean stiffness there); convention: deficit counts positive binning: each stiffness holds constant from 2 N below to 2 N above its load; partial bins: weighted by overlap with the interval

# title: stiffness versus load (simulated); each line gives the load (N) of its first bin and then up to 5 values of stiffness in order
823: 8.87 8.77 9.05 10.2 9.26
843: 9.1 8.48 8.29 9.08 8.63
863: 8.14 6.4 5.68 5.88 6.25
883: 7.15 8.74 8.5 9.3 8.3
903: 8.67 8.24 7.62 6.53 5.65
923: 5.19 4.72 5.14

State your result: 5.7 N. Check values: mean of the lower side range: 8.88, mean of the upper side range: 8.63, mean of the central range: 7.02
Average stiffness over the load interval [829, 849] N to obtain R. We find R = 9.22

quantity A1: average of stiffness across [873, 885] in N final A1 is 6.43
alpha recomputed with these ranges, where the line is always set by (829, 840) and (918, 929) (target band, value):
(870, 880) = 2.1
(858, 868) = 0.5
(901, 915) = -4.8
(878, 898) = -3.6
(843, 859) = 0.0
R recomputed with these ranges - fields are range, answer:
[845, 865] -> 8.52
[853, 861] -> 8.86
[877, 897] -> 7.99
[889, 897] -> 8.9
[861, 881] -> 6.47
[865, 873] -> 6.04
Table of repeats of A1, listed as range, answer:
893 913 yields 8.43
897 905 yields 8.48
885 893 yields 8.62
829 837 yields 9.62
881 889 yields 7.95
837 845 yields 9.18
